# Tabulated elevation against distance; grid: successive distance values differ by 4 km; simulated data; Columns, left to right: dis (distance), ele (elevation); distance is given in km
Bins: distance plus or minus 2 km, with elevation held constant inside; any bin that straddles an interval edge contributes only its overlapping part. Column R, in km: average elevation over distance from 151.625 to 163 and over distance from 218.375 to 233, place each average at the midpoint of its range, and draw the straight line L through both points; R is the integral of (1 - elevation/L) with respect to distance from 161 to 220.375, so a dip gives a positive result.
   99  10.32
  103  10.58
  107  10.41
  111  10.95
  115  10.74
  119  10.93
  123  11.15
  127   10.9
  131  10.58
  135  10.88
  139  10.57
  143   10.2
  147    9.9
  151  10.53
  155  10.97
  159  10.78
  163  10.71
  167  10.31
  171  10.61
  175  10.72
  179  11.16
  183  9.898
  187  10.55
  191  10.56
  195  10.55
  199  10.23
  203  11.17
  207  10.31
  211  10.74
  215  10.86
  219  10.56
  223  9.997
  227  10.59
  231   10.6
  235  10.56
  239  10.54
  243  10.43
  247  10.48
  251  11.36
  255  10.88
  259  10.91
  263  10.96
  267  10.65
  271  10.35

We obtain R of 0.12 km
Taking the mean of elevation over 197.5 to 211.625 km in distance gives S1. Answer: 10.6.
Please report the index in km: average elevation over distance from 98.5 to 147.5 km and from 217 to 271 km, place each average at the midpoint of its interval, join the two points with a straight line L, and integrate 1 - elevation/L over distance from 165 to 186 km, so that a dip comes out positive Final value 0.2 km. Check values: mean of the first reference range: 10.7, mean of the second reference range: 10.6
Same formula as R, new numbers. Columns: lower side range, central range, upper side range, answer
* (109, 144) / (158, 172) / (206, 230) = 0.1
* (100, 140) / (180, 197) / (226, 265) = 0.5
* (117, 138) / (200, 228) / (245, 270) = 0.7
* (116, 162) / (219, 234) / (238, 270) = 0.4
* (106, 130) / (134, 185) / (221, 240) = 0.7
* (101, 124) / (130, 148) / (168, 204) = 0.4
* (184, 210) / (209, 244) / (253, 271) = 0.4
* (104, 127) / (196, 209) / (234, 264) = 0.3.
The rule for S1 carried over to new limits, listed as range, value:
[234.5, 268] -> 10.8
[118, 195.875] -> 10.6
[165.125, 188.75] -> 10.5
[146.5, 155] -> 10.4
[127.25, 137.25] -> 10.8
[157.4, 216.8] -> 10.6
